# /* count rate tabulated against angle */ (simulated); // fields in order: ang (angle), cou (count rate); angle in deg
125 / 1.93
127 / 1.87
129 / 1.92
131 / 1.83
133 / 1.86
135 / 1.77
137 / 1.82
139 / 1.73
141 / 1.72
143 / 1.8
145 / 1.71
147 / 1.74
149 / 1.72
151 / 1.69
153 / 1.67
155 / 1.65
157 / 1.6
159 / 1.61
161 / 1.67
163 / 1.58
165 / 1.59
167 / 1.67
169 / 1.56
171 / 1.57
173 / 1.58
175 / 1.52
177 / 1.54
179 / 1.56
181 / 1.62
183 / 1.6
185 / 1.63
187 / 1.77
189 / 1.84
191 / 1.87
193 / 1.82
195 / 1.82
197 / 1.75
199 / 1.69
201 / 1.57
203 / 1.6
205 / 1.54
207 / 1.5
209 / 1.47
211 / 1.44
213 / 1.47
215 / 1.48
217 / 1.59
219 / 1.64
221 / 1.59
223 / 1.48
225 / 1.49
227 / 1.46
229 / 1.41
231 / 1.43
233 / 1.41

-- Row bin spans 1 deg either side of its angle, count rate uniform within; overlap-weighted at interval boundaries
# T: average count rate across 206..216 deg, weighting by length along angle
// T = 1.47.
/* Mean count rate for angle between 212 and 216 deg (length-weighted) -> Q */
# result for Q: 1.48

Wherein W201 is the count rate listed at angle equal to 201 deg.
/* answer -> 1.57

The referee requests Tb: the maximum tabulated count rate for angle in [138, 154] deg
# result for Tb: 1.8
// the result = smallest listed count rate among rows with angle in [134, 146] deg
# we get 1.71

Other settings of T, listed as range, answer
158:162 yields 1.64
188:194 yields 1.84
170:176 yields 1.56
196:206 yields 1.63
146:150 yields 1.73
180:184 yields 1.61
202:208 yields 1.55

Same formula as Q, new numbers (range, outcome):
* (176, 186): 1.59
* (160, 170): 1.61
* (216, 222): 1.61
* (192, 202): 1.73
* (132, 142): 1.78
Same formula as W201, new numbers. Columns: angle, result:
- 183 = 1.6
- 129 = 1.92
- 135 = 1.77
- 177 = 1.54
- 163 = 1.58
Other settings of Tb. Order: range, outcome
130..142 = 1.86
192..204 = 1.82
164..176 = 1.67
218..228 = 1.64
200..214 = 1.6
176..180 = 1.56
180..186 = 1.63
